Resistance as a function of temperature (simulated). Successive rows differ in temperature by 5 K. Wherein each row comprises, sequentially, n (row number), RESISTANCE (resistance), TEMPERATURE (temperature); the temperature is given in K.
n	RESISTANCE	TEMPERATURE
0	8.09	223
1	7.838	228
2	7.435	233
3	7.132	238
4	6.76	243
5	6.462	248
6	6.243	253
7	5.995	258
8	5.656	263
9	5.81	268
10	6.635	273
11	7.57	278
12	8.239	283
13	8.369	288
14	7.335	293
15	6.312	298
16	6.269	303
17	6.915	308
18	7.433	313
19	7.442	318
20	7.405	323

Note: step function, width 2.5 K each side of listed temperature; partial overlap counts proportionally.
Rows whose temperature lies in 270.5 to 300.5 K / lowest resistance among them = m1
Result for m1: 6.312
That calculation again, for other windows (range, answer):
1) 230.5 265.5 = 5.656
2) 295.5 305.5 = 6.269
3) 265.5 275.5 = 5.81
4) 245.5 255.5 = 6.243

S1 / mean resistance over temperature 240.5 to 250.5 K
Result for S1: 6.61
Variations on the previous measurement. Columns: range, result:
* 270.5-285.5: 7.48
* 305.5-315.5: 7.17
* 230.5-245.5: 7.11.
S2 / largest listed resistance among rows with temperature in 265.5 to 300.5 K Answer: 8.369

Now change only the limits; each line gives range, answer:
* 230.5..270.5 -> 7.435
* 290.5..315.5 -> 7.433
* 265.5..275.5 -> 6.635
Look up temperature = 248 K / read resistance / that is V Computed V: 6.462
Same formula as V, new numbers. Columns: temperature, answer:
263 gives 5.656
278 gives 7.57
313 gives 7.433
